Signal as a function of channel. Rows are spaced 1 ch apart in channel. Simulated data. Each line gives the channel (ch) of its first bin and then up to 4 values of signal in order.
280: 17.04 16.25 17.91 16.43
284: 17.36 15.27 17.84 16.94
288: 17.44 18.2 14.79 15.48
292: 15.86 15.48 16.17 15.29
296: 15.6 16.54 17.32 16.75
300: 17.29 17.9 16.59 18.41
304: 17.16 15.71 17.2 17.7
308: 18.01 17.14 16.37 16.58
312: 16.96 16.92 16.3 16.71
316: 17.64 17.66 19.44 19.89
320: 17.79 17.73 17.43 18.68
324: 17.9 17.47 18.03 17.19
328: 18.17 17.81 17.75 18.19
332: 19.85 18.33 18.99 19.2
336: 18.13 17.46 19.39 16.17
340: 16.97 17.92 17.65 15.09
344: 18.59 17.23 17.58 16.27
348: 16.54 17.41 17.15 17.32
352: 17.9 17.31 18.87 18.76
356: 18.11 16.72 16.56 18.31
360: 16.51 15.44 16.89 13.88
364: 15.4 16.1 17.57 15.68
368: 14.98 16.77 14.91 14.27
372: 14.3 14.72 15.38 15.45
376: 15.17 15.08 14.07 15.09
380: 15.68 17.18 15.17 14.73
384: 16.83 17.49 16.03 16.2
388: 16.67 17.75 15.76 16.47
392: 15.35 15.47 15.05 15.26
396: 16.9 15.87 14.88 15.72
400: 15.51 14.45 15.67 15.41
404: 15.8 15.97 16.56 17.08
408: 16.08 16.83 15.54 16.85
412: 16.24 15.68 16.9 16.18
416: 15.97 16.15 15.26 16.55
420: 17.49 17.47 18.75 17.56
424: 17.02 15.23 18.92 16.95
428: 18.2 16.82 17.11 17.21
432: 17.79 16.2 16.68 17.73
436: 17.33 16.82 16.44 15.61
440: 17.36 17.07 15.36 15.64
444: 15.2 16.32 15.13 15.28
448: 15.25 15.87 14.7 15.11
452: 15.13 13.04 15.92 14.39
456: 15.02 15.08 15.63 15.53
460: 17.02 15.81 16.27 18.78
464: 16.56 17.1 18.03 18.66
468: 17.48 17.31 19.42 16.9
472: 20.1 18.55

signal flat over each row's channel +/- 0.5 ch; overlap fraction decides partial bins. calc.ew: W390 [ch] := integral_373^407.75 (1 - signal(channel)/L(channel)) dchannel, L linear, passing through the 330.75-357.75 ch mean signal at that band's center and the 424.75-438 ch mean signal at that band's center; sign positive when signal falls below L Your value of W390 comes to 3.3 ch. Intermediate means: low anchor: 17.7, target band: 15.8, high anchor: 17.2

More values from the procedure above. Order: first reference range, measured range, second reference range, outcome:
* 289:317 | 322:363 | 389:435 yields -2.5 ch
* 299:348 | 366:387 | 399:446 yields 1.9 ch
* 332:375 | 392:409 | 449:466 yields 0.7 ch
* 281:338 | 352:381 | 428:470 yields 1.5 ch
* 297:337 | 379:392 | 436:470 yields 0.5 ch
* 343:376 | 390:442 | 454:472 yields 0.7 ch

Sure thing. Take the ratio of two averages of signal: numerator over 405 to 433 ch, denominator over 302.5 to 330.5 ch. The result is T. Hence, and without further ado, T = 1.0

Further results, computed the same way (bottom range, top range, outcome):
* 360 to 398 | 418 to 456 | 1.04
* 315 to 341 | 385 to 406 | 0.88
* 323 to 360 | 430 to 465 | 0.90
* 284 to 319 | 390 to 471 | 0.97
